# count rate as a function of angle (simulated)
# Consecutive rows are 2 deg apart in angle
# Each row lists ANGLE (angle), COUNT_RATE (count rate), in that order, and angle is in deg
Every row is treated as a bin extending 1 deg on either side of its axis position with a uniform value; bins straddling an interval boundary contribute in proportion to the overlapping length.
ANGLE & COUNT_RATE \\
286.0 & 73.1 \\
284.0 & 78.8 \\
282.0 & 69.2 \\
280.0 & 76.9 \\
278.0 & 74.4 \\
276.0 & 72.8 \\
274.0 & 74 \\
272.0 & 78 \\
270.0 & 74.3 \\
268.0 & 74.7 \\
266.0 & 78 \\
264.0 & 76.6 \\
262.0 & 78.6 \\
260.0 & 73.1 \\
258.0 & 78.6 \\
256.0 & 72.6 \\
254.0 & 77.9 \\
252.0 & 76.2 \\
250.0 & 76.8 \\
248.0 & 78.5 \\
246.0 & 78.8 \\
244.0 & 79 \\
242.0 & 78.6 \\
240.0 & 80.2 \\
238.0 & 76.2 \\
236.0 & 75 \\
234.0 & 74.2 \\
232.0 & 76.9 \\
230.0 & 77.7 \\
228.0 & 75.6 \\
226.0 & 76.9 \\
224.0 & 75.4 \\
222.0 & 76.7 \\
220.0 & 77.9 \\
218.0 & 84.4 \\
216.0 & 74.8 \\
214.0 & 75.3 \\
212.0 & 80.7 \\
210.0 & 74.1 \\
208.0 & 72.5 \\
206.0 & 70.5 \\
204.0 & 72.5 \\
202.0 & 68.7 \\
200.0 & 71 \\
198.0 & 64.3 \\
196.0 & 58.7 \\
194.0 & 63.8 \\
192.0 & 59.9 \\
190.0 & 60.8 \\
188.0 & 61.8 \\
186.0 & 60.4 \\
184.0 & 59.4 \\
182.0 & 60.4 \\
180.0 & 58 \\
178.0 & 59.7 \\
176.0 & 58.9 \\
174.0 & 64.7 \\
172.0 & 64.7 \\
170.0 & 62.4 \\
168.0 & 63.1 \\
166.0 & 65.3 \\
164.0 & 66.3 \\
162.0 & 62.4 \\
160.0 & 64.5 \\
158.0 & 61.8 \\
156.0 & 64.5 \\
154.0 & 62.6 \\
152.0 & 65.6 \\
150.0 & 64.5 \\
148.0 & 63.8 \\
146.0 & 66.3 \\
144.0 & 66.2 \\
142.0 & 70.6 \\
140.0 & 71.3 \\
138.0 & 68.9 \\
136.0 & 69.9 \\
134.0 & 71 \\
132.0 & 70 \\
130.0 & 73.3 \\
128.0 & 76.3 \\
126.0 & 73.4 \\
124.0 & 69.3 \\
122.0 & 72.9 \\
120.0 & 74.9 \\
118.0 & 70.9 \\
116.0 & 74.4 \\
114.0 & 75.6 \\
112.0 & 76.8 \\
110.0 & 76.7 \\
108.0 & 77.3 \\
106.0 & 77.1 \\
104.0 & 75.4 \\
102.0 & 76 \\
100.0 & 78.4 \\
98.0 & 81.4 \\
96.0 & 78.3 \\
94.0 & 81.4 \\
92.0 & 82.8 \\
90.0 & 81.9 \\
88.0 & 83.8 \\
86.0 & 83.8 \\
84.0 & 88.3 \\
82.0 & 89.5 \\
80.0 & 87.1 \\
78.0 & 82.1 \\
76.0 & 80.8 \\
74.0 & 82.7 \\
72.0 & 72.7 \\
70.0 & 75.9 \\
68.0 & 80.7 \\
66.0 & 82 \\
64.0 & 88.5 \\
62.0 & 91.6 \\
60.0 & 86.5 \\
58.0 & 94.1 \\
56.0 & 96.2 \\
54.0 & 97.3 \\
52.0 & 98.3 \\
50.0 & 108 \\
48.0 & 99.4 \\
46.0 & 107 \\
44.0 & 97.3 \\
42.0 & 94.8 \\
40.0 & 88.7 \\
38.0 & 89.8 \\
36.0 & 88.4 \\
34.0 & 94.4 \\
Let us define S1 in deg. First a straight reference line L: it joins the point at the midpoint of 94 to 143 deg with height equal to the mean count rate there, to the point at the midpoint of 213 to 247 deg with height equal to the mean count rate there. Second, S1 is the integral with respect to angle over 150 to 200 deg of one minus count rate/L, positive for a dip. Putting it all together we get 8.8 deg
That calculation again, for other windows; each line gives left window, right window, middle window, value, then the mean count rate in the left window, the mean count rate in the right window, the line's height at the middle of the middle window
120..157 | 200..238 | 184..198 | 2.3 deg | 69.1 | 75.4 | 73.2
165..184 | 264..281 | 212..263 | -4.8 deg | 61.8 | 75.5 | 70.6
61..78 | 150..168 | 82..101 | -1.2 deg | 81.9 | 64.1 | 77.5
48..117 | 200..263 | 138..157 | 3.4 deg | 83.9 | 76.2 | 80.5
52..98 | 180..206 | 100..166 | 3.7 deg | 85.1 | 63.5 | 74.5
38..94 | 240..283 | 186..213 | 4.3 deg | 88.8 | 76.2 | 80.2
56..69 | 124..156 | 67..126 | 0.5 deg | 87.9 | 68.8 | 79.5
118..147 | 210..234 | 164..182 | 2.8 deg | 71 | 77.2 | 73.8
